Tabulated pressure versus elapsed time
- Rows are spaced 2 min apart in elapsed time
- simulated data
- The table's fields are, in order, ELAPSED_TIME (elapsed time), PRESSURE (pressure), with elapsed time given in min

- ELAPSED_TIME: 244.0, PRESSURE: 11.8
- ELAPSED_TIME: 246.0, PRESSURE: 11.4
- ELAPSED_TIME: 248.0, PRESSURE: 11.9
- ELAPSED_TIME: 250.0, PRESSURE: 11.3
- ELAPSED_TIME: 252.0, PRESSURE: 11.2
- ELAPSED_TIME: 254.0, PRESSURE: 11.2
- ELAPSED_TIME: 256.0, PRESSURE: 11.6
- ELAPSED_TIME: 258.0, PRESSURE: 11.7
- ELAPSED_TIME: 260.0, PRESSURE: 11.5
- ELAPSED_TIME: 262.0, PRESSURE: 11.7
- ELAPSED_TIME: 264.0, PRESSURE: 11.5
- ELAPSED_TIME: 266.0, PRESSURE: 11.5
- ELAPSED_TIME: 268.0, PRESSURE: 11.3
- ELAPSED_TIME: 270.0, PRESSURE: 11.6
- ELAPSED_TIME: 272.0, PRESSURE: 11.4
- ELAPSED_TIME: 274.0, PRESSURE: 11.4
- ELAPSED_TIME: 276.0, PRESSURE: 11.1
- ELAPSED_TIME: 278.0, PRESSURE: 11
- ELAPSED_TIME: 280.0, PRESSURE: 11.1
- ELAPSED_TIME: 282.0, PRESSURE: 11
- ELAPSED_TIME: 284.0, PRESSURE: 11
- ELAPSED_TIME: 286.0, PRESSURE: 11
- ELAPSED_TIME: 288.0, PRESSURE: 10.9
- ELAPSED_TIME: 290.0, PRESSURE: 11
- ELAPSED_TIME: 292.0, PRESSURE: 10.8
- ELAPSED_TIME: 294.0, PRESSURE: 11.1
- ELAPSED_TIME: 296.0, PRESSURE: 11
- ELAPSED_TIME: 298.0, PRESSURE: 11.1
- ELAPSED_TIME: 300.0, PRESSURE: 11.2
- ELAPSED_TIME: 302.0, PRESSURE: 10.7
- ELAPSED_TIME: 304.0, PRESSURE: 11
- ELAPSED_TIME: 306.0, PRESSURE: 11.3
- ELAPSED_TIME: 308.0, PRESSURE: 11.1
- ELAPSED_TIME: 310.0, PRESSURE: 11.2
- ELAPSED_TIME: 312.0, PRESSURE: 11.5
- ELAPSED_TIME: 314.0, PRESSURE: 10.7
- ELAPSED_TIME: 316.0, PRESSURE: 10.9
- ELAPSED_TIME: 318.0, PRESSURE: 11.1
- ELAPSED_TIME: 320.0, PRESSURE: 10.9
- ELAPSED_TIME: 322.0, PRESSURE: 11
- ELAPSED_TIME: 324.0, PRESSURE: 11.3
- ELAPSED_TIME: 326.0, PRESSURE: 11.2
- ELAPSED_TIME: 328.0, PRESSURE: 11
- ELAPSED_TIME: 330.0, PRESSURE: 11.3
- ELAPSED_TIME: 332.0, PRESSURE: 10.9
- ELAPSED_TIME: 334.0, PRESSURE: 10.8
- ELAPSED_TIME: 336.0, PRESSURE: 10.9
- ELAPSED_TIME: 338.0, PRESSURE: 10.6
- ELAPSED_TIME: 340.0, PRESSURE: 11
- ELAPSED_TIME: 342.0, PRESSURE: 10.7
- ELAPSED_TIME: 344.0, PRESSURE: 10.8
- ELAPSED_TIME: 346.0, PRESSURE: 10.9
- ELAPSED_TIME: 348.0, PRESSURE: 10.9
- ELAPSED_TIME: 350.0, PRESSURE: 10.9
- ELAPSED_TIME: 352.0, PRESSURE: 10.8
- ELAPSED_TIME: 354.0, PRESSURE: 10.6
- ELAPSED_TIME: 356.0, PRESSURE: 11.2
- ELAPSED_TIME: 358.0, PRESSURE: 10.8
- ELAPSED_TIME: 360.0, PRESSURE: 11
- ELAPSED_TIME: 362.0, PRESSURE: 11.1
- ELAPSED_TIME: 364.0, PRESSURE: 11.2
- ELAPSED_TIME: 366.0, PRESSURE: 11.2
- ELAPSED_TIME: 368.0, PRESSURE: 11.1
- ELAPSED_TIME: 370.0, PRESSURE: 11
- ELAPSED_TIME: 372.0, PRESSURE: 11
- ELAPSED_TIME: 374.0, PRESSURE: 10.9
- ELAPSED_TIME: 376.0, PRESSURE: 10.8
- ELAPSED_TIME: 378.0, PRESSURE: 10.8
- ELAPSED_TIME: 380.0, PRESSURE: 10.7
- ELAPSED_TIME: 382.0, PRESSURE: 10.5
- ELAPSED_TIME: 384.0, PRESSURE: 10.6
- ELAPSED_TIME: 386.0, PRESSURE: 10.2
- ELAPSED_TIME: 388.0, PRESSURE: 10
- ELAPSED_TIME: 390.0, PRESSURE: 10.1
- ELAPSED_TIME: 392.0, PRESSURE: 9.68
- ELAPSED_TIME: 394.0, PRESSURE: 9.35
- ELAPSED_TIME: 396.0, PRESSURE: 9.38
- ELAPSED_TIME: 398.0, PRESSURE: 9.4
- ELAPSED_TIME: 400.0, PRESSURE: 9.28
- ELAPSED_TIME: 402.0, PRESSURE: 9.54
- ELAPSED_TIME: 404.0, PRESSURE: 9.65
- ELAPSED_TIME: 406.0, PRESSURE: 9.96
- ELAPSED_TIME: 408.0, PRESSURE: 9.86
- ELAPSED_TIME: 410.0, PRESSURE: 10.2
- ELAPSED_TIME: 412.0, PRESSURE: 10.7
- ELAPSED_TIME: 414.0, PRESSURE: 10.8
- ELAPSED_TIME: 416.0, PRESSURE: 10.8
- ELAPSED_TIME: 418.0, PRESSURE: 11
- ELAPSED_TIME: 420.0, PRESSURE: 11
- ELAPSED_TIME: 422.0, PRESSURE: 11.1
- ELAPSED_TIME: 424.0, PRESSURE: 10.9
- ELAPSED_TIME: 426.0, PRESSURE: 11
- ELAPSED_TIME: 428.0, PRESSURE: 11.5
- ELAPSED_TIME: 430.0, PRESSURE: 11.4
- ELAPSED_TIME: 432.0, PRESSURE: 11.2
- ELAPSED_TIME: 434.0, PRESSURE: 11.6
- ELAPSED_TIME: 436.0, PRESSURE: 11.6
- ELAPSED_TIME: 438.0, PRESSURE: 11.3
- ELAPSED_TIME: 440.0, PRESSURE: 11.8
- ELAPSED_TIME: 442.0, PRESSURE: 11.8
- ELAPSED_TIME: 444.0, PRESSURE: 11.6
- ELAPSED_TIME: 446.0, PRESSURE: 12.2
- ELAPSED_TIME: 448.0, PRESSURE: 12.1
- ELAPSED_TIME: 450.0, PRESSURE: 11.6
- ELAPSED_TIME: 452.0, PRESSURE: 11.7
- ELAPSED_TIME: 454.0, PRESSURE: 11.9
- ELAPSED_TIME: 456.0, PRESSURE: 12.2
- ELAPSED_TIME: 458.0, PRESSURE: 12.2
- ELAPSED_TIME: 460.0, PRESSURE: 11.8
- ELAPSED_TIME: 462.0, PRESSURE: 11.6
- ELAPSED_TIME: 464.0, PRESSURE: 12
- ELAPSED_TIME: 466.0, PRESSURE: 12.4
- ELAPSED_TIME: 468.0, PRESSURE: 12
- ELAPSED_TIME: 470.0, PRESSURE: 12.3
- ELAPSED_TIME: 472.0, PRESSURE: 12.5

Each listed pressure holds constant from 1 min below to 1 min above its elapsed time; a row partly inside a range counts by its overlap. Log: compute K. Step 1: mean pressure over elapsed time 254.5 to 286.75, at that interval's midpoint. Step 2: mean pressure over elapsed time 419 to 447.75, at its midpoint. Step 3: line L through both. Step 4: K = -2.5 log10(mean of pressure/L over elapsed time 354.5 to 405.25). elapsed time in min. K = 0.10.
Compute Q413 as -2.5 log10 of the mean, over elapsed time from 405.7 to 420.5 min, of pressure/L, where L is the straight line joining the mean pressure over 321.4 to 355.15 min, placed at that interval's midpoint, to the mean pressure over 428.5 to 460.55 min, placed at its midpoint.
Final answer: 0.09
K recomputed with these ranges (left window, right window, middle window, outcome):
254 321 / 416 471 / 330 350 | 0.05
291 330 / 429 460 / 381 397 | 0.15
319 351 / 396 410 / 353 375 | -0.06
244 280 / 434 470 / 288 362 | 0.06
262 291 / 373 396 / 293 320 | -0.01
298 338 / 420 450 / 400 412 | 0.16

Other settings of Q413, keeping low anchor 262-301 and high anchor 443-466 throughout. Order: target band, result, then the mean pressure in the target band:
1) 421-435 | 0.053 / 11.2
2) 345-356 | 0.060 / 10.9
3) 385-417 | 0.177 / 9.93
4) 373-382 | 0.080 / 10.8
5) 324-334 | 0.028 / 11.1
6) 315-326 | 0.028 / 11.1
